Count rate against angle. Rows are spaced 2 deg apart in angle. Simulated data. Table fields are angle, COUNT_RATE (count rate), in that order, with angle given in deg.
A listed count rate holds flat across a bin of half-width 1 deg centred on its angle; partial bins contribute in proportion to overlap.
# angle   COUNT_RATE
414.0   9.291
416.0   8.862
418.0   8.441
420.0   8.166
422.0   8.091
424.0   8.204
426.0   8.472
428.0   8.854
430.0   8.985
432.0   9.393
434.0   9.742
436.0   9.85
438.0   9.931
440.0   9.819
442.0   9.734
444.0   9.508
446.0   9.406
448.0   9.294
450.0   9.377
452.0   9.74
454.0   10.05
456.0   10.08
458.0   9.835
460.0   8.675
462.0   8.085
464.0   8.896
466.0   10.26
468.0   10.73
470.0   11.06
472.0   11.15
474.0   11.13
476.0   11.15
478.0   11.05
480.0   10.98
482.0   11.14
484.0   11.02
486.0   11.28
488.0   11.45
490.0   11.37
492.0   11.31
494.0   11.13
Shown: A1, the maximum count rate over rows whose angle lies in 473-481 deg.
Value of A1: 11.15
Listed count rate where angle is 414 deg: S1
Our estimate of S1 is 9.291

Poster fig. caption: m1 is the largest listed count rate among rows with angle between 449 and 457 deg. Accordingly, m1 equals 10.08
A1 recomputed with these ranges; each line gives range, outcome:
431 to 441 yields 9.931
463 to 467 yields 10.26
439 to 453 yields 9.819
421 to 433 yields 9.393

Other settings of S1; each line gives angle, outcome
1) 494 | 11.13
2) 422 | 8.091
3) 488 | 11.45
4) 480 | 10.98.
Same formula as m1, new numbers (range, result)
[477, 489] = 11.45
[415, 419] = 8.862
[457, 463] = 9.835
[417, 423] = 8.441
